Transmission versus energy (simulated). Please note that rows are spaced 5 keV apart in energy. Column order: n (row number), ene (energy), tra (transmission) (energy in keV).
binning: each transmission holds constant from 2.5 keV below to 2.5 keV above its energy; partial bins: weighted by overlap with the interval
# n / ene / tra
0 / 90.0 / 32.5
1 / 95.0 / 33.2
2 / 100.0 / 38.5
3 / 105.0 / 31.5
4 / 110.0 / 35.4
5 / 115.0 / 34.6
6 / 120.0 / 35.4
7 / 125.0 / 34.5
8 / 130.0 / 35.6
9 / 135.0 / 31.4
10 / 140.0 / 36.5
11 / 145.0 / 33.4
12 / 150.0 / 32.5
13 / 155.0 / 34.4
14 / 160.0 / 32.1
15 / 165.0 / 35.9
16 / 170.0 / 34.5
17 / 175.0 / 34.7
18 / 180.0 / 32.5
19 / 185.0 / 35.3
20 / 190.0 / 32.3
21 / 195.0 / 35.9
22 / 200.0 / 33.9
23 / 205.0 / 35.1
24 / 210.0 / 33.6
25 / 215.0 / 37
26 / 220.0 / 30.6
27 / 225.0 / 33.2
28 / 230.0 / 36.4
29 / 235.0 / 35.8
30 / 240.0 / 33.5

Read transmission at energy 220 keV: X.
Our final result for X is 30.6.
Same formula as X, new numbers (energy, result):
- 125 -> 34.5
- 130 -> 35.6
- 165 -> 35.9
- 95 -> 33.2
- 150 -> 32.5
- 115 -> 34.6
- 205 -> 35.1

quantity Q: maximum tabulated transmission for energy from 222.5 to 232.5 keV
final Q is 36.4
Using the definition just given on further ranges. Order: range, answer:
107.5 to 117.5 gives 35.4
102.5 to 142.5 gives 36.5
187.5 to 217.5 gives 37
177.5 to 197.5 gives 35.9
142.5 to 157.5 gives 34.4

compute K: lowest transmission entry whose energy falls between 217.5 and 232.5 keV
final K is 30.6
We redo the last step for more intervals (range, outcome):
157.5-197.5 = 32.1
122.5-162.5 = 31.4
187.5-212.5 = 32.3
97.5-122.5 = 31.5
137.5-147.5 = 33.4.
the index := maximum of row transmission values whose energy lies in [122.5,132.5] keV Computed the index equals 35.6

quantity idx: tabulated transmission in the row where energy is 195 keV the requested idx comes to 35.9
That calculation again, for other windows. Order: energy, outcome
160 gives 32.1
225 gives 33.2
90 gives 32.5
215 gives 37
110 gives 35.4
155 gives 34.4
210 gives 33.6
